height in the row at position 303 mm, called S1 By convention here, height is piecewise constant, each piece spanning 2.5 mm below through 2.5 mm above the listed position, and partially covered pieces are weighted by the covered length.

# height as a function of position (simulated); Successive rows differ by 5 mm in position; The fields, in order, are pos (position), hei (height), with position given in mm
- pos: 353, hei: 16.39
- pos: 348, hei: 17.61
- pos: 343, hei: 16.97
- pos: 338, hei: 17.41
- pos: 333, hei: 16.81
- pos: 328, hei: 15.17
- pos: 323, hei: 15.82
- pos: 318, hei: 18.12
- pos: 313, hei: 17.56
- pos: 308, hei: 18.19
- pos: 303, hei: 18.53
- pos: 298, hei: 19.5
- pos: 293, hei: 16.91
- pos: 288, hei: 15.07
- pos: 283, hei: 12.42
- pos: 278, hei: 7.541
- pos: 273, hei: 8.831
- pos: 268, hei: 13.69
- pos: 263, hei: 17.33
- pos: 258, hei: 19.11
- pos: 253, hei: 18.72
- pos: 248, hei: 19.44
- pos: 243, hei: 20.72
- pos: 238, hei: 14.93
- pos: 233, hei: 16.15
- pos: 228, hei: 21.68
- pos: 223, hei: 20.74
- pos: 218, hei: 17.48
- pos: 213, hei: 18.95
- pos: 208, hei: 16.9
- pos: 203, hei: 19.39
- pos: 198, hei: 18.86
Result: 18.53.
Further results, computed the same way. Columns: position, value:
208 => 16.9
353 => 16.39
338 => 17.41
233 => 16.15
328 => 15.17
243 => 20.72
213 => 18.95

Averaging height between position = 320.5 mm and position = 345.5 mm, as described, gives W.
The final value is 16.4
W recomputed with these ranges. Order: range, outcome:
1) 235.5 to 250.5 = 18.4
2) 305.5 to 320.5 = 18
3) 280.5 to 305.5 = 16.5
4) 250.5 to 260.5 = 18.9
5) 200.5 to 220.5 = 18.2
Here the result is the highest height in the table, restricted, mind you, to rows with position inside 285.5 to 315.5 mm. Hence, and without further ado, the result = 19.5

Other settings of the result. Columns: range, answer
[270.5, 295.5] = 16.91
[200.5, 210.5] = 19.39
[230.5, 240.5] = 16.15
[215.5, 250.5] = 21.68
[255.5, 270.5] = 19.11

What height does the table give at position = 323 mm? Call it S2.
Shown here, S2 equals 15.82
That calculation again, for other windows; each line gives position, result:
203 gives 19.39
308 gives 18.19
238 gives 14.93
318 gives 18.12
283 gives 12.42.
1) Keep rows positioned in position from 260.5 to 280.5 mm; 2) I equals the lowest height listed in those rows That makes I 7.541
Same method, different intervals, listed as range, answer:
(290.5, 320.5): 16.91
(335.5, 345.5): 16.97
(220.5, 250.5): 14.93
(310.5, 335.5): 15.17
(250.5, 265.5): 17.33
